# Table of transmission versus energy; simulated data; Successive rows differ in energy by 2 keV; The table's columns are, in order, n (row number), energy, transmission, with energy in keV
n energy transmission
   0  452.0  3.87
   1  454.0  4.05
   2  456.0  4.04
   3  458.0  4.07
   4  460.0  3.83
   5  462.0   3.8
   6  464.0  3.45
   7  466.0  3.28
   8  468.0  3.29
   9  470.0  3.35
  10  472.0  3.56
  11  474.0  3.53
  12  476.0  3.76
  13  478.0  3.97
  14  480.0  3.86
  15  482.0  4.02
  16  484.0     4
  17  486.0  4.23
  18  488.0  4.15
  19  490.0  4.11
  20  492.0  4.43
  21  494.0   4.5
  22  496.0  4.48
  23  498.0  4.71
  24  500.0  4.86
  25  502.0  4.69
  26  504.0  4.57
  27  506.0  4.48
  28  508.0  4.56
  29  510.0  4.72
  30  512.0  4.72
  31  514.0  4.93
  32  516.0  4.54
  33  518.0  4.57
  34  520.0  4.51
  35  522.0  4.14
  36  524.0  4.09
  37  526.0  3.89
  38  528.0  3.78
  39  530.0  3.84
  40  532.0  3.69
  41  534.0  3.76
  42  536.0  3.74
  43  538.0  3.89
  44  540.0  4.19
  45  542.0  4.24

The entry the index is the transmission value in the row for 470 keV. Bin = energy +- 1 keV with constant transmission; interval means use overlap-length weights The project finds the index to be 3.35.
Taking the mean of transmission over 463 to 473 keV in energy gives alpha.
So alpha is 3.39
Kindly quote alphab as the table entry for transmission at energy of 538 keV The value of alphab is 3.89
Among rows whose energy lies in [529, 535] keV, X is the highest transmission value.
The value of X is 3.84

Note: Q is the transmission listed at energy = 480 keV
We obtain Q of 3.86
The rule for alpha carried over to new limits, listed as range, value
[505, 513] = 4.62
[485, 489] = 4.19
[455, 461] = 3.98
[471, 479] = 3.71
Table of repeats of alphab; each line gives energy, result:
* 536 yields 3.74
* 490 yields 4.11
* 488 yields 4.15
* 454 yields 4.05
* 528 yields 3.78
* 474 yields 3.53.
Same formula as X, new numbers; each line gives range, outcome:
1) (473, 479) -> 3.97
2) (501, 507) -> 4.69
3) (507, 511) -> 4.72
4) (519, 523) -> 4.51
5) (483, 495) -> 4.5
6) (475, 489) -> 4.23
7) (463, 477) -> 3.76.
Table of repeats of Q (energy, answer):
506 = 4.48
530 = 3.84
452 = 3.87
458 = 4.07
